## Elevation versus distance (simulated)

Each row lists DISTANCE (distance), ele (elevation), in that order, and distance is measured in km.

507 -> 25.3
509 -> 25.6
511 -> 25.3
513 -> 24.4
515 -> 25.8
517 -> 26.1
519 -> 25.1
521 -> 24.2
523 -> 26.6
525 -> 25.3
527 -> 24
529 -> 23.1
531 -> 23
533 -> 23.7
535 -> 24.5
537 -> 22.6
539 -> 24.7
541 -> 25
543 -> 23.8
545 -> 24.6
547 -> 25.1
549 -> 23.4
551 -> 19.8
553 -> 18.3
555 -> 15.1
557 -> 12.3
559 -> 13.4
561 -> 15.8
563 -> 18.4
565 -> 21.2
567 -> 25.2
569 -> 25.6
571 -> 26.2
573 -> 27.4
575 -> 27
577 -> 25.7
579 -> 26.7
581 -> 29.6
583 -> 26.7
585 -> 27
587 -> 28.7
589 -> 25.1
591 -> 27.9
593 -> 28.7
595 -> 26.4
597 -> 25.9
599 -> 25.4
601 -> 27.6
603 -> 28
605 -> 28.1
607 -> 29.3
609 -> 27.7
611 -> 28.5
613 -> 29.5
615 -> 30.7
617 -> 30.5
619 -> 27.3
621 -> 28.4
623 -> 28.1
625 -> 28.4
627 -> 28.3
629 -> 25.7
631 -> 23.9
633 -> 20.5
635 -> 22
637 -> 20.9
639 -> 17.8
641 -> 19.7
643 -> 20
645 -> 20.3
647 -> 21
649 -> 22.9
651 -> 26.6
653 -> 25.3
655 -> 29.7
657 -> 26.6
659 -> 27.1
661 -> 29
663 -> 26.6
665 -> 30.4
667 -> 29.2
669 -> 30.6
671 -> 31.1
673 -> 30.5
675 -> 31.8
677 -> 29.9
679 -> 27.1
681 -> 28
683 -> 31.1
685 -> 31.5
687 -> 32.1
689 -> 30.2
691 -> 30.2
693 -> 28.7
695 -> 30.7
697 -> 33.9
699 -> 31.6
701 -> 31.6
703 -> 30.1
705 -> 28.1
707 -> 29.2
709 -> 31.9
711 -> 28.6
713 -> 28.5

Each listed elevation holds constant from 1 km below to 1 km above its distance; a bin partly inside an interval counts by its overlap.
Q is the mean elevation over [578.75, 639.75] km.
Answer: 26.8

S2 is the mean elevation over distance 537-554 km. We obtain 23.1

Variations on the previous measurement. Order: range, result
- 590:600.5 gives 26.9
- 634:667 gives 24.3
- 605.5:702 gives 27.6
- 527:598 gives 23.7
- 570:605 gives 27.1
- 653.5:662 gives 27.9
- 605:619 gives 29.1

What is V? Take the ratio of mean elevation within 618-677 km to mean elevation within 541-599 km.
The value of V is 1.1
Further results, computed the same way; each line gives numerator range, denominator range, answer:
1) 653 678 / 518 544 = 1.20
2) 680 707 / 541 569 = 1.52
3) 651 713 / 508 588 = 1.25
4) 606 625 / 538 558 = 1.36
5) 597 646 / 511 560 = 1.13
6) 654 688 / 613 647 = 1.20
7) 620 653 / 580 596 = 0.85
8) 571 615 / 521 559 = 1.23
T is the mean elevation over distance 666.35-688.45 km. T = 30.3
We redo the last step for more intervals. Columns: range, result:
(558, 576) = 22.2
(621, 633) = 26.5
